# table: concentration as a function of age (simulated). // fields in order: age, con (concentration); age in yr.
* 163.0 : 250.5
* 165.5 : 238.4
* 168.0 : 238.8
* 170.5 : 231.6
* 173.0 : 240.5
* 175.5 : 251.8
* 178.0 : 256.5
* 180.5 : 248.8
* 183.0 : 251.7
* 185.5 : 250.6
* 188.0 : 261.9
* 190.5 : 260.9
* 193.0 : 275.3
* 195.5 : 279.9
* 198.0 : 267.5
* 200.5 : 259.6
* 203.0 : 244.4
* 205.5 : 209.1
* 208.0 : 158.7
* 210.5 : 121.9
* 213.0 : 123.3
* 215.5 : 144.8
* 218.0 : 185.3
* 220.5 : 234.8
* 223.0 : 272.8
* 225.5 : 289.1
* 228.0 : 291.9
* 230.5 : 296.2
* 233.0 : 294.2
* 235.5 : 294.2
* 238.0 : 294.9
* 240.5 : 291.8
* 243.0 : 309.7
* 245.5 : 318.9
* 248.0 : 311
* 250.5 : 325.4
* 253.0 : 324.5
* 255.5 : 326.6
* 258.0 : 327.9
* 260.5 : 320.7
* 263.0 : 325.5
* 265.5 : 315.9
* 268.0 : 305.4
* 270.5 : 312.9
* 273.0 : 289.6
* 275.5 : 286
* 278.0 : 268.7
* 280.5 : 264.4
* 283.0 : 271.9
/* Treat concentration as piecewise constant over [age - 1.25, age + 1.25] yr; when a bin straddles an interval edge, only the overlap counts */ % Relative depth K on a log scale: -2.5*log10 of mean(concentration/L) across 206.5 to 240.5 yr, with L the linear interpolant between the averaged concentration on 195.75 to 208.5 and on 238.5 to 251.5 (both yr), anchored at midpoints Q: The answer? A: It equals 0.19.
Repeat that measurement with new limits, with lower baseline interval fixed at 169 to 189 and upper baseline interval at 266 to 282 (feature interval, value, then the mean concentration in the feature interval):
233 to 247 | -0.101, 301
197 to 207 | 0.069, 242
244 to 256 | -0.152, 321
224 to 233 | -0.086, 292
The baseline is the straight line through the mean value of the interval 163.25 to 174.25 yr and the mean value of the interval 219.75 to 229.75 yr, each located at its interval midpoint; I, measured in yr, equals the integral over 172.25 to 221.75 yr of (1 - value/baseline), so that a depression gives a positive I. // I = 5.7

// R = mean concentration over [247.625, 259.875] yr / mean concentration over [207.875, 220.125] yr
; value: 2.13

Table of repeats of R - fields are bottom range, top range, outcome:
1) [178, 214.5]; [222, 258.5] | 1.32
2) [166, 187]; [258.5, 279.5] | 1.23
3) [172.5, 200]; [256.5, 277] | 1.20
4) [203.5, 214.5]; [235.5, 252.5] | 1.94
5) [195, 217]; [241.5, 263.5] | 1.62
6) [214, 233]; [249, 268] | 1.31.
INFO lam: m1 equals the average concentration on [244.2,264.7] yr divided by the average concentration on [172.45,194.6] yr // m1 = 1.26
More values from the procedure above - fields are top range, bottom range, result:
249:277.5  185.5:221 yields 1.44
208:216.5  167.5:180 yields 0.55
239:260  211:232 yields 1.40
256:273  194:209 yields 1.33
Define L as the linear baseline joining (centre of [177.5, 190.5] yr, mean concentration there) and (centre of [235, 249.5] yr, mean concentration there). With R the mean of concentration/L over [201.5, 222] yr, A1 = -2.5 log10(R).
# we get 0.47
